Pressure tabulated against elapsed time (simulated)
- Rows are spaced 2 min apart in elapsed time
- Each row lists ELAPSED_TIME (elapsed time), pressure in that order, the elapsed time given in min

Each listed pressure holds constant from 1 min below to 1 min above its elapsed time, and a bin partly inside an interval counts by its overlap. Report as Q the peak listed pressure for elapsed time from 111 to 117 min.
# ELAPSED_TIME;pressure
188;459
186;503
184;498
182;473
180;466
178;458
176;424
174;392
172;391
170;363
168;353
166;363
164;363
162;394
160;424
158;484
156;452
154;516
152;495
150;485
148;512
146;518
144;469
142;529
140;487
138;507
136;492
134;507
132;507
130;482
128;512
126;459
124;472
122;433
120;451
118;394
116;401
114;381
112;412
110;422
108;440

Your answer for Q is 412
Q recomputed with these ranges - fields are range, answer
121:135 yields 512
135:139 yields 507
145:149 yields 518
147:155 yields 516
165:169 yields 363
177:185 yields 498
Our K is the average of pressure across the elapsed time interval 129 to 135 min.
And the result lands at 499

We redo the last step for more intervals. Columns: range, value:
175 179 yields 441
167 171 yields 358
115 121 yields 415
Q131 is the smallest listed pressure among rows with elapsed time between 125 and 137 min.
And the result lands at 459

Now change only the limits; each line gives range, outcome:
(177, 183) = 458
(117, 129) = 394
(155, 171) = 353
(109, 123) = 381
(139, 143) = 487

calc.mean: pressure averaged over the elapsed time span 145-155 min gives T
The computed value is 505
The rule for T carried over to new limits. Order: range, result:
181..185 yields 486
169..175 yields 382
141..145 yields 499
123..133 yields 486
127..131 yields 497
